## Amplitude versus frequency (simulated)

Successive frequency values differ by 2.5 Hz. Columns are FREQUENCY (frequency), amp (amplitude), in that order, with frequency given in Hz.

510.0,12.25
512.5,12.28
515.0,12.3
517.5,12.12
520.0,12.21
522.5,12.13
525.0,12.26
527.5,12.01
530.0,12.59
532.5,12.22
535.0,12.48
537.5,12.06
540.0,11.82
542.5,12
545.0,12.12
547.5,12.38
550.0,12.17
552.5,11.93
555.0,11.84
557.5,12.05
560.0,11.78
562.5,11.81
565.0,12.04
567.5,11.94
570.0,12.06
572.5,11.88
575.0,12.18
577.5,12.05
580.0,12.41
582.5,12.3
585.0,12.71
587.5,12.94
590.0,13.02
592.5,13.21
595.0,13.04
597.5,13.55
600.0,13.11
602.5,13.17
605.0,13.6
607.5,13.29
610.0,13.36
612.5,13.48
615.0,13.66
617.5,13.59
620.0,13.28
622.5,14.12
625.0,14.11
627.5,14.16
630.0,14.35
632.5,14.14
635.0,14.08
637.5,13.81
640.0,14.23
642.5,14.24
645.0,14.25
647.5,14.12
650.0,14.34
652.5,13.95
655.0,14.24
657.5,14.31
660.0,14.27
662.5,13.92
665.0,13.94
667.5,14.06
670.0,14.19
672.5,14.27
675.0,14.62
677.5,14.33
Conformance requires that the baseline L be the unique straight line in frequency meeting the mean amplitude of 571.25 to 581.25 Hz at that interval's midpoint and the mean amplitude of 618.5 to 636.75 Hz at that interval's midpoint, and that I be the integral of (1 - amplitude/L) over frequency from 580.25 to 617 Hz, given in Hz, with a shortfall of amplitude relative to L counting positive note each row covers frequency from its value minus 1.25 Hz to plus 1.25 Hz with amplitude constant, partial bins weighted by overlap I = -0.6 Hz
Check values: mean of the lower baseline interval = 12.1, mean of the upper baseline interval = 14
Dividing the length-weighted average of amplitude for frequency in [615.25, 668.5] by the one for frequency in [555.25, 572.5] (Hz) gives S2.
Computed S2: 1.2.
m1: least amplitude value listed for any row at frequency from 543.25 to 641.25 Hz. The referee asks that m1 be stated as 11.78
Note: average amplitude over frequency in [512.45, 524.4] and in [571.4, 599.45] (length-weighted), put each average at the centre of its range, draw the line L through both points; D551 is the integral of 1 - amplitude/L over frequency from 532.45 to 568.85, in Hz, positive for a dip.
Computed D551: 1.2 Hz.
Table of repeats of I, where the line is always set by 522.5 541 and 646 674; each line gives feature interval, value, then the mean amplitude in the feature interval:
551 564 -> 0.7 Hz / 11.9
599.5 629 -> -0.3 Hz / 13.6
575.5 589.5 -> 0.5 Hz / 12.5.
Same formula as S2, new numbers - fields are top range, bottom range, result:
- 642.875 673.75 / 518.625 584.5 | 1.17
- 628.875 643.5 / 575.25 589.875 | 1.13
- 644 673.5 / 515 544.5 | 1.16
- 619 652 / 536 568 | 1.17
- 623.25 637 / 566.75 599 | 1.13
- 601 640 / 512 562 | 1.13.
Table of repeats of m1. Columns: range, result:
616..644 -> 13.28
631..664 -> 13.81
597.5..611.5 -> 13.11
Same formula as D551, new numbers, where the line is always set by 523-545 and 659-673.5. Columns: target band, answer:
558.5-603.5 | 1.26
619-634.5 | -0.59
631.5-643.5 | -0.36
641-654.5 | -0.34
